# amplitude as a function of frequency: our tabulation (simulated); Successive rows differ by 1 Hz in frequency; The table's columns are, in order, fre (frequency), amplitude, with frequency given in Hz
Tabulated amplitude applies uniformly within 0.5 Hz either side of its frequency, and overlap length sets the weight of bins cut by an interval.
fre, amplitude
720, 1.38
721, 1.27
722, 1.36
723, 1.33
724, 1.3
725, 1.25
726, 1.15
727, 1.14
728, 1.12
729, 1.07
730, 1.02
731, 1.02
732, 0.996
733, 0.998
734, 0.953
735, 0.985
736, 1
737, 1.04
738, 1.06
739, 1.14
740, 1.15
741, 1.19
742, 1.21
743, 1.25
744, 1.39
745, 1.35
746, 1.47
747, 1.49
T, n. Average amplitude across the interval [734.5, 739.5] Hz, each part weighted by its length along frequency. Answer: 1.05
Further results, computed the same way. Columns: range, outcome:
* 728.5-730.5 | 1.04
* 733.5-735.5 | 0.969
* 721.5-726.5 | 1.28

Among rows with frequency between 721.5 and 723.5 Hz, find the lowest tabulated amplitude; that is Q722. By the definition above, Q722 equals 1.33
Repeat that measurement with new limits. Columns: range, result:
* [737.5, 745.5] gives 1.06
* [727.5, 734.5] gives 0.953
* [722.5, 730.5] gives 1.02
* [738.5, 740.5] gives 1.14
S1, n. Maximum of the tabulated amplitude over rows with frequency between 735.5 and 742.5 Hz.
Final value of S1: 1.21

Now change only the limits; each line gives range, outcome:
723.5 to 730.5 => 1.3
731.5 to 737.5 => 1.04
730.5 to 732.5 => 1.02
